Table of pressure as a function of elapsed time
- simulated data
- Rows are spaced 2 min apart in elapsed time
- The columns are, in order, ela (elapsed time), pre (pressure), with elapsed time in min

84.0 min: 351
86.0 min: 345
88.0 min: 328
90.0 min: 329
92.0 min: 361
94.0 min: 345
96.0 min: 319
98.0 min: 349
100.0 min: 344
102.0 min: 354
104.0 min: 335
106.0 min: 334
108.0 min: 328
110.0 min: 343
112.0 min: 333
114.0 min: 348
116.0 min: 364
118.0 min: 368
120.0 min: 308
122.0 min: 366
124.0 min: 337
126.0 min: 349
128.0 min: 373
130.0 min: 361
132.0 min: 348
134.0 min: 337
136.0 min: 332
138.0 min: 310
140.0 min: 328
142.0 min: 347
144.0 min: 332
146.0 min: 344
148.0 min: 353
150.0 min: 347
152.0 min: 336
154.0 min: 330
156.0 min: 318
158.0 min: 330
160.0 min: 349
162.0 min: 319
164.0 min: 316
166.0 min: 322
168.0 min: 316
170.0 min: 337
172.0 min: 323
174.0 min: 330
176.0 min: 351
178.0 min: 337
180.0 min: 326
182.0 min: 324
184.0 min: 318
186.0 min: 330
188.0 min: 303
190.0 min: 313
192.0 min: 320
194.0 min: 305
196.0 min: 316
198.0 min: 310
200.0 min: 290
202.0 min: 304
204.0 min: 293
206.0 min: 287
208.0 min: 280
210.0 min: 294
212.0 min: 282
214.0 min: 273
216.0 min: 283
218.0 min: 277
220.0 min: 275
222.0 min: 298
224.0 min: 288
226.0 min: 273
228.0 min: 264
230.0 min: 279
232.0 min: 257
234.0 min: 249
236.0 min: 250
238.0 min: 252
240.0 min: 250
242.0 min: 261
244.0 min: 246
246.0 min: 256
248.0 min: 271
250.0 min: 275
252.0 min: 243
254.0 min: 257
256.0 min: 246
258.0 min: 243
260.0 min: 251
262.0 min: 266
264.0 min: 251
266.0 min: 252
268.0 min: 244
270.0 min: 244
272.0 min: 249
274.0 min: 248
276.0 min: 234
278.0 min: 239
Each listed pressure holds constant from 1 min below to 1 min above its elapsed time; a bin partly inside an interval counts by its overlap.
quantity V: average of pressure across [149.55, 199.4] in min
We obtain 325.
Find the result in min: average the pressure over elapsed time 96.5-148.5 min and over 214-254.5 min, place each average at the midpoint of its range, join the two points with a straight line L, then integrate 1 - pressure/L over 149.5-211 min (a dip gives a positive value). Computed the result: -3.1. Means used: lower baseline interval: 343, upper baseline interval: 265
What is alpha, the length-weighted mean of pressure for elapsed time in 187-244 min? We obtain 282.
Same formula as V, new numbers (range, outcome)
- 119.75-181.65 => 336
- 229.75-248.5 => 256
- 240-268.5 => 254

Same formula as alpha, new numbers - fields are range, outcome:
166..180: 331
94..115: 339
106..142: 343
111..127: 347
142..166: 334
